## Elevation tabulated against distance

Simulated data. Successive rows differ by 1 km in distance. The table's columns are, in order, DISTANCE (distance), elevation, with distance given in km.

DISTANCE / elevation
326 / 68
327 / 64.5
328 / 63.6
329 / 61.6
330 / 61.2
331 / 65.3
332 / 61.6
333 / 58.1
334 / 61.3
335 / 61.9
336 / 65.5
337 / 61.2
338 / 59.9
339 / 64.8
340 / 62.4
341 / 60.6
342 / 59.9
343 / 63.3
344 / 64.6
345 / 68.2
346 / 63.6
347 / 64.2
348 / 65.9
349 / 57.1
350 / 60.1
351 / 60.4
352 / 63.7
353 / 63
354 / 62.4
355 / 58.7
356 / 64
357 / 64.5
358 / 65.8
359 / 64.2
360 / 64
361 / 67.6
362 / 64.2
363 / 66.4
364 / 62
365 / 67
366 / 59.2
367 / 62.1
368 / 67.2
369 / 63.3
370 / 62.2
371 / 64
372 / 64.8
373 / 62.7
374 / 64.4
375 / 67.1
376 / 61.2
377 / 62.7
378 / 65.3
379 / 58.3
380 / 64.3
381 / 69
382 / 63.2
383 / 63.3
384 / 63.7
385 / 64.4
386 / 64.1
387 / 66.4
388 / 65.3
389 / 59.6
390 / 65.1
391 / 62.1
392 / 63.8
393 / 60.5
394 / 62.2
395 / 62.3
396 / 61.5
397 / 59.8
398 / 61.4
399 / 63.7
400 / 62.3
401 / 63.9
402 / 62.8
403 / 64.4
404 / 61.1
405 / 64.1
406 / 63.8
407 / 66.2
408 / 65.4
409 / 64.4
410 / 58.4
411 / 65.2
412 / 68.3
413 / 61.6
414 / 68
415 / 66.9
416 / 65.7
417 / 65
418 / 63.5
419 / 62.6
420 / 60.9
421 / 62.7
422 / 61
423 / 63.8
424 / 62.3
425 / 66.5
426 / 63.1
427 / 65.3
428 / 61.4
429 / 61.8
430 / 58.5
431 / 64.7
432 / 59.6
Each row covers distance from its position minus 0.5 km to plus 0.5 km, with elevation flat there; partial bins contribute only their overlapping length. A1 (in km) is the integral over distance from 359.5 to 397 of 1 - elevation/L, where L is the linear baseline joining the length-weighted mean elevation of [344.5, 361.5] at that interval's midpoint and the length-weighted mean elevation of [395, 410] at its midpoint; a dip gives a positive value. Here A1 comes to -0.27 km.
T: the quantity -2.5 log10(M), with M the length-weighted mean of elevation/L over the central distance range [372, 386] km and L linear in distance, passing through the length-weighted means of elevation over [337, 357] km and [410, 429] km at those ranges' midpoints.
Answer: -0.01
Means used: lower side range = 62.5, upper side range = 63.9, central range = 63.9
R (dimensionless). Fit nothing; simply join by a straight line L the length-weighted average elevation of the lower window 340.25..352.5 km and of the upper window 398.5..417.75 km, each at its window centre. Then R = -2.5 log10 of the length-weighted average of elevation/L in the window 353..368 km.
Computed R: -0.01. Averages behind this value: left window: 62.6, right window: 64.3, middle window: 63.8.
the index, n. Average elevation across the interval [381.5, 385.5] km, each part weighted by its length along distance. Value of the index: 63.7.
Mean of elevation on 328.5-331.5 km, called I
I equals 62.7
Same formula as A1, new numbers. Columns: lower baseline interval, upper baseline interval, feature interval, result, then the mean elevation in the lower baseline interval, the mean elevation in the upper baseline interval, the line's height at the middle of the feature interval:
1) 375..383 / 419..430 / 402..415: -0.26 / 63.6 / 62.7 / 63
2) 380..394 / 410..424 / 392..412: 0.29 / 63.8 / 64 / 63.9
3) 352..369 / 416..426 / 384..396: 0.07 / 63.9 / 63.3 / 63.6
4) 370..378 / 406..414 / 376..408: 0.44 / 63.8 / 64.4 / 64.1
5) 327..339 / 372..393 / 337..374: -0.23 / 62.2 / 63.7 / 62.9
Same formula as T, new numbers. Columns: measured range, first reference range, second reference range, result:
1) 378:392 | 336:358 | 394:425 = -0.01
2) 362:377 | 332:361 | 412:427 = -0.01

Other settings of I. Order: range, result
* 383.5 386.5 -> 64.1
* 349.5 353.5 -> 61.8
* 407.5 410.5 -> 62.7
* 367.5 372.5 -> 64.3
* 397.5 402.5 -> 62.8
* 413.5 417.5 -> 66.4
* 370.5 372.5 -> 64.4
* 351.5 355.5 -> 62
